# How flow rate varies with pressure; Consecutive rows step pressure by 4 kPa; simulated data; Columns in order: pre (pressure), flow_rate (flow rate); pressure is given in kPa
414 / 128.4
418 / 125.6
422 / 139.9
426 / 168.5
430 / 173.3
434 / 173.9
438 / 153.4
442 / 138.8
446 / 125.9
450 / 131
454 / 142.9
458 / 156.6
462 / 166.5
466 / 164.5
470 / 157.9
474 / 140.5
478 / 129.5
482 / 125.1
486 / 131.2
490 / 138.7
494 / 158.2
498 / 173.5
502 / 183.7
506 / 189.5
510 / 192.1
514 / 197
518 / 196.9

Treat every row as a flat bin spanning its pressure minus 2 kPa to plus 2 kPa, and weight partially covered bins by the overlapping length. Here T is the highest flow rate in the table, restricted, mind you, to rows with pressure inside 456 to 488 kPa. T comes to 166.5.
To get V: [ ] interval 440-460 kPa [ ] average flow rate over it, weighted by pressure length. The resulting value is 139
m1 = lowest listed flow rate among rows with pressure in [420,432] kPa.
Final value 139.9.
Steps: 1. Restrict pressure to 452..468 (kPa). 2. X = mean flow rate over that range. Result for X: 158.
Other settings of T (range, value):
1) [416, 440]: 173.9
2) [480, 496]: 158.2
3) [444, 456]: 142.9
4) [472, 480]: 140.5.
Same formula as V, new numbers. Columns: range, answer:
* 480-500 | 145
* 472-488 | 132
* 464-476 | 154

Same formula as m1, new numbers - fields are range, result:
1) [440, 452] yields 125.9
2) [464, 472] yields 157.9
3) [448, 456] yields 131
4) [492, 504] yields 158.2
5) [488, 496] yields 138.7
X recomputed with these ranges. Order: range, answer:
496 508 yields 182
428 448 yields 153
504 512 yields 191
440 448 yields 132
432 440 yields 164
